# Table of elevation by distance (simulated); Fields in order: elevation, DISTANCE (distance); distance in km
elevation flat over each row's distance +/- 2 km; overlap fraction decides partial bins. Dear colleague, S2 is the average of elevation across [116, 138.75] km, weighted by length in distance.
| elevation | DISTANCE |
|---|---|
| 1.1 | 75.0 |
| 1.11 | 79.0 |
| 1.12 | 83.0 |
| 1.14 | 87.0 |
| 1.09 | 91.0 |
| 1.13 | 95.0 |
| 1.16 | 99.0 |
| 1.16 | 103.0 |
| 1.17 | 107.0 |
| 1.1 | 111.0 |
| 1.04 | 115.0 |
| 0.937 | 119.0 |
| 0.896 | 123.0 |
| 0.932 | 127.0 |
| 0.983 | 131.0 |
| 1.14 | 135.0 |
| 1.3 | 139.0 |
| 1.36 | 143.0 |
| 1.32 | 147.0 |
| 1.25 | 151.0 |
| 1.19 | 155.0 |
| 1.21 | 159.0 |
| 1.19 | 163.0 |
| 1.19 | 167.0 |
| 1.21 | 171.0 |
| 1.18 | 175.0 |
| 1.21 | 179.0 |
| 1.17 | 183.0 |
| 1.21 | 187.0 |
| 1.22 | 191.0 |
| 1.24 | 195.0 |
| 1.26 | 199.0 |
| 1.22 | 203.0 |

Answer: 1.01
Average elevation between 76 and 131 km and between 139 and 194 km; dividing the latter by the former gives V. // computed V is 1.1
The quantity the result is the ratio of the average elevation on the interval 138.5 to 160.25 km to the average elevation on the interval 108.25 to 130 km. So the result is 1.29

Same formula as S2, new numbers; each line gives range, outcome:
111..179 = 1.15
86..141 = 1.08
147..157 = 1.24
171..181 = 1.2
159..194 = 1.2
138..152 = 1.31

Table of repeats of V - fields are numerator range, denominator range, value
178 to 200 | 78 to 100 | 1.08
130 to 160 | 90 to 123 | 1.13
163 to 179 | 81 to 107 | 1.05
